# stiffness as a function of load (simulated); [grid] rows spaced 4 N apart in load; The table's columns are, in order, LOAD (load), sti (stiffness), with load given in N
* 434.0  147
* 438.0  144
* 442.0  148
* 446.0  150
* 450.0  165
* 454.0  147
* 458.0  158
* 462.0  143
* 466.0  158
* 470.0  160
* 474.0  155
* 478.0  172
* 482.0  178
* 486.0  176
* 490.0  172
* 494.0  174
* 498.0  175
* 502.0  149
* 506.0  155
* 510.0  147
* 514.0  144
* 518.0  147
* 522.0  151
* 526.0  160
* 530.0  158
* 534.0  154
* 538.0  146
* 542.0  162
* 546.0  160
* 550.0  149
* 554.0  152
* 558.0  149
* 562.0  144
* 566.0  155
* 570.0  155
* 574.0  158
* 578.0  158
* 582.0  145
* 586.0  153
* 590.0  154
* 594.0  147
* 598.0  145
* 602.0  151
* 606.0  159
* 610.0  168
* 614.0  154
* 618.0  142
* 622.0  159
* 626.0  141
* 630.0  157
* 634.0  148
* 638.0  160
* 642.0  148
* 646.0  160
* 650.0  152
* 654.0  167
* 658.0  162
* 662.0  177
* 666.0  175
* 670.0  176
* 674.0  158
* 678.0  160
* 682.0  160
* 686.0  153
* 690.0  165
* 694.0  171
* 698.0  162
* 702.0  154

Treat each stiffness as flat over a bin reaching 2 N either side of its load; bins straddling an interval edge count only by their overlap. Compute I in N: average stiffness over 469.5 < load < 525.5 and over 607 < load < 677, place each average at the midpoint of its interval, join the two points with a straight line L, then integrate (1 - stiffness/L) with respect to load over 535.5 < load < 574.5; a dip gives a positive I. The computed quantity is 1.8 N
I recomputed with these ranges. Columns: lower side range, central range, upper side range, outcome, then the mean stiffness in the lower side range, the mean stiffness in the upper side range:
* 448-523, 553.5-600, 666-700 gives 2.9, 159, 164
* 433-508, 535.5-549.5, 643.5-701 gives 0.5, 159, 164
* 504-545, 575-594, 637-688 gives 0.6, 153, 162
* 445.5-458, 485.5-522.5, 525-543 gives -0.8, 155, 155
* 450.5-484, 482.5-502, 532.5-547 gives -1.7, 159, 155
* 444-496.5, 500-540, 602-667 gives 2.4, 162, 158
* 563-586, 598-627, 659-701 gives 0.8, 154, 165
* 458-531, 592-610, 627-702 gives 0.9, 160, 161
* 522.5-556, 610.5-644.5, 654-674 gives 2.9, 155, 170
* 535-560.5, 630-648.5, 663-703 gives 0.7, 153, 164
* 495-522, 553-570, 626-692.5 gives 0.6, 153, 161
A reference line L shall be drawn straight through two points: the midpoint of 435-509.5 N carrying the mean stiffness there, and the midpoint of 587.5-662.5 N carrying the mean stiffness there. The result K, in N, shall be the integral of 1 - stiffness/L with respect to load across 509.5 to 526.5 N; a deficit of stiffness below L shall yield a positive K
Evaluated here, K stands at 1.0 N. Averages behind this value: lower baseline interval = 160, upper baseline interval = 155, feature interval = 149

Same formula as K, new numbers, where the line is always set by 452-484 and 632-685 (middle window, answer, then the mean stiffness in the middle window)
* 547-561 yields 0.9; 150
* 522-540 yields 0.6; 154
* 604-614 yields 0.0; 162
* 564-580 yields 0.4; 156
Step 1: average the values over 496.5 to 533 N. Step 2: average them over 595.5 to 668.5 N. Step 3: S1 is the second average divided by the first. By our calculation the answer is 1.02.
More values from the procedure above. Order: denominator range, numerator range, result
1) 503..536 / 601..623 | 1.02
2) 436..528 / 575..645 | 0.97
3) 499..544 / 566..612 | 1.01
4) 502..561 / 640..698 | 1.07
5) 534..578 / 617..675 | 1.04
